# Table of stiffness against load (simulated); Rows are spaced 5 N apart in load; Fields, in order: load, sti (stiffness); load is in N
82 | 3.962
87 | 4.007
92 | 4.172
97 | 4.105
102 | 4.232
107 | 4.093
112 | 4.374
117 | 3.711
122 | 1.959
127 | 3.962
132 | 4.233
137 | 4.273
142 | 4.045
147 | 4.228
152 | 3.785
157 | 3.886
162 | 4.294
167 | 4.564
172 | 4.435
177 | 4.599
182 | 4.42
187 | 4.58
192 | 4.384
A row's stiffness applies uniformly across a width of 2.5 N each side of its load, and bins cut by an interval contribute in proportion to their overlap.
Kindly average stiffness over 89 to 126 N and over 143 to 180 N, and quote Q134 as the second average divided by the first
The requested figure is 1.11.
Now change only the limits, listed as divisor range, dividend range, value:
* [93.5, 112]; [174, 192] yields 1.08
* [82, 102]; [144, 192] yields 1.05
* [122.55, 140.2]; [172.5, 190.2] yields 1.16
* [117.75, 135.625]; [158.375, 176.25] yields 1.27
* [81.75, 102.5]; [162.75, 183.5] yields 1.10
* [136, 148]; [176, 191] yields 1.08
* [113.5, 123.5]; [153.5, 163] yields 1.31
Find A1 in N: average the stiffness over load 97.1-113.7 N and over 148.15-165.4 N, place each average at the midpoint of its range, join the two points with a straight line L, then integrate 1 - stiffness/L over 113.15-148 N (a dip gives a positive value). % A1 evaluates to 2.91 N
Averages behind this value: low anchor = 4.21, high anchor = 4.04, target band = 3.78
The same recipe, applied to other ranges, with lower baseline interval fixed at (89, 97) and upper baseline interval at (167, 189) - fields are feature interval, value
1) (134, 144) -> 0.4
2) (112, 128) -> 3.5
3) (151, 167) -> 1.2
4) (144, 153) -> 0.7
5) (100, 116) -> 0.1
